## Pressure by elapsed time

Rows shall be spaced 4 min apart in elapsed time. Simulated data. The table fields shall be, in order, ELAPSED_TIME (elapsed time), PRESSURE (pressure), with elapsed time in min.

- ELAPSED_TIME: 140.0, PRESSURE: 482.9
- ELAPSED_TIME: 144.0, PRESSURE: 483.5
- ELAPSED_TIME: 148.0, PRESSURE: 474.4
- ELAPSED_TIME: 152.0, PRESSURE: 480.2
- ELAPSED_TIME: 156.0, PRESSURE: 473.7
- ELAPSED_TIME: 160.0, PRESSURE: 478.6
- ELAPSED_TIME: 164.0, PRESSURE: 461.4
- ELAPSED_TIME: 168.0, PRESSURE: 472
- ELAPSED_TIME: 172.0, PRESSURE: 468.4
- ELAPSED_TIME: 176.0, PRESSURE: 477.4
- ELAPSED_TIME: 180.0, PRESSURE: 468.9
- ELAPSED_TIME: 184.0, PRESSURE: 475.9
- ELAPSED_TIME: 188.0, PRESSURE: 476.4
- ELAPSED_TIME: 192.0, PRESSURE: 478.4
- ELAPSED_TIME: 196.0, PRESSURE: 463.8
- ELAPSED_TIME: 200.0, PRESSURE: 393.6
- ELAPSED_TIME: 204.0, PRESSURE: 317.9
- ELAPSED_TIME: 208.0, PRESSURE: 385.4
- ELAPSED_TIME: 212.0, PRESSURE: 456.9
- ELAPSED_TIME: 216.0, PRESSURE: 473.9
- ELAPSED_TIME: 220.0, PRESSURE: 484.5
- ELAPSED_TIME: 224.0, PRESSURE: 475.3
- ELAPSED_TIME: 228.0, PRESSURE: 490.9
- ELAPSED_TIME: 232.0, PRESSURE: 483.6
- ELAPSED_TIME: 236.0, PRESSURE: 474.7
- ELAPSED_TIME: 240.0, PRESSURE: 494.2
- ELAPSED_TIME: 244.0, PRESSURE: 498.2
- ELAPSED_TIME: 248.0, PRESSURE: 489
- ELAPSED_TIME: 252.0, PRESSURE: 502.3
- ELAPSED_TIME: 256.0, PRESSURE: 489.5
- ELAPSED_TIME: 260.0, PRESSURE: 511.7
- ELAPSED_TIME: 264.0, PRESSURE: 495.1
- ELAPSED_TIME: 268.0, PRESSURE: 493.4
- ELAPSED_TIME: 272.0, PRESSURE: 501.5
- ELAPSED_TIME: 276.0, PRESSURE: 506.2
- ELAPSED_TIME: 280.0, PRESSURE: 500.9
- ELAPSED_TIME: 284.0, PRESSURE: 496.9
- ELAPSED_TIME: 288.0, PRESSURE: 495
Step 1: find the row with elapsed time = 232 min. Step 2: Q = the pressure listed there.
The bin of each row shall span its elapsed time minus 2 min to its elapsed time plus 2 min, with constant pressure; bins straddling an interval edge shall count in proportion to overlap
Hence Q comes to 483.6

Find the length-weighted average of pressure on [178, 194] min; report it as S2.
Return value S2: 475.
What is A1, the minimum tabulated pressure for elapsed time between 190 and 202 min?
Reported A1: 393.6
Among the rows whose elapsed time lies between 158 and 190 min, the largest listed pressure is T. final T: 478.6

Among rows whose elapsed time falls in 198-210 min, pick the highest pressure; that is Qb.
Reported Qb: 393.6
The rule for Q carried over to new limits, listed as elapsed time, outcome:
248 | 489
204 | 317.9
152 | 480.2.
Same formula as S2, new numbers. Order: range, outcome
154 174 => 471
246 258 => 494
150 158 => 477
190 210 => 408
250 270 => 498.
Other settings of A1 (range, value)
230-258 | 474.7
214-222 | 473.9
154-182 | 461.4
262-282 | 493.4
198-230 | 317.9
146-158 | 473.7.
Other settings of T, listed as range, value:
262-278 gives 506.2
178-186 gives 475.9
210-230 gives 490.9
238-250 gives 498.2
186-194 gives 478.4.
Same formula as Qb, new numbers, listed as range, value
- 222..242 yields 494.2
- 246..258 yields 502.3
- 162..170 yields 472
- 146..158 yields 480.2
